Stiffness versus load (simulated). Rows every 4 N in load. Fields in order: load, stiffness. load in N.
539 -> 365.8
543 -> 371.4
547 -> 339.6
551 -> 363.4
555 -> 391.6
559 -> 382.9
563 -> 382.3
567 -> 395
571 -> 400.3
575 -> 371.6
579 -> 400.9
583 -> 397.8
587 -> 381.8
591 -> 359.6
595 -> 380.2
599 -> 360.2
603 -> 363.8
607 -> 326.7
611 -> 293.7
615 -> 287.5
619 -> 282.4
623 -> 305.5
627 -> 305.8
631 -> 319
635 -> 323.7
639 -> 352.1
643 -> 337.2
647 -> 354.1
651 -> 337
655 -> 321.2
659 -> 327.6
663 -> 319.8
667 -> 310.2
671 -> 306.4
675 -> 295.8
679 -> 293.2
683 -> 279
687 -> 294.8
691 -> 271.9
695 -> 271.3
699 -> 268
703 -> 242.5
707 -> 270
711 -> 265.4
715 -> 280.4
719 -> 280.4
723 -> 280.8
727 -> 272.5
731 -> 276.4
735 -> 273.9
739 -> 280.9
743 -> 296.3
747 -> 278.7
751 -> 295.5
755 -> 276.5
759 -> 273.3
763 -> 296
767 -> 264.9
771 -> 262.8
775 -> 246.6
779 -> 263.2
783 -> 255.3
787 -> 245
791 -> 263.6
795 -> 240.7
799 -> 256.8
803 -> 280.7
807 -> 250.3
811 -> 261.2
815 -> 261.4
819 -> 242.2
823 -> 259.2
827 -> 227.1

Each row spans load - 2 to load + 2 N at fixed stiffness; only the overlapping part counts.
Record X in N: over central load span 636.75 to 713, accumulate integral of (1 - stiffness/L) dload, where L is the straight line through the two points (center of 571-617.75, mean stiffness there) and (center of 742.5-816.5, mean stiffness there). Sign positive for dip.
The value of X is 4.18 N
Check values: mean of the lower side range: 357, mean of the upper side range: 266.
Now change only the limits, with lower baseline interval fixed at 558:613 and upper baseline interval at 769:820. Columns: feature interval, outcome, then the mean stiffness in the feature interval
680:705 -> 3.2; 272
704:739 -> 2.6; 274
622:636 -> 1.4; 313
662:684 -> 1.5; 301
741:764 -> -0.5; 286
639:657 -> -0.1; 339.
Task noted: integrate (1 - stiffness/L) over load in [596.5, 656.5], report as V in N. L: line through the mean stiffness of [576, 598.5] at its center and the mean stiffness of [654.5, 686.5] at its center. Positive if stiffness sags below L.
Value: 3.5 N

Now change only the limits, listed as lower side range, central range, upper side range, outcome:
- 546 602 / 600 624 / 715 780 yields 3.0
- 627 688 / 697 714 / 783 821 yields 2.0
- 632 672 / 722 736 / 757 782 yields 0.6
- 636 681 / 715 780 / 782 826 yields 1.2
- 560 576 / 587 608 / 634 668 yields 0.4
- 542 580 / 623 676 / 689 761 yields -0.1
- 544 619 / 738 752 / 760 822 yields -0.3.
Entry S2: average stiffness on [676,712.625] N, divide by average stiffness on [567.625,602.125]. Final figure 0.7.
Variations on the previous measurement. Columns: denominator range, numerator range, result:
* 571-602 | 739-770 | 0.74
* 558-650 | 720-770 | 0.80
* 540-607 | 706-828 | 0.71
